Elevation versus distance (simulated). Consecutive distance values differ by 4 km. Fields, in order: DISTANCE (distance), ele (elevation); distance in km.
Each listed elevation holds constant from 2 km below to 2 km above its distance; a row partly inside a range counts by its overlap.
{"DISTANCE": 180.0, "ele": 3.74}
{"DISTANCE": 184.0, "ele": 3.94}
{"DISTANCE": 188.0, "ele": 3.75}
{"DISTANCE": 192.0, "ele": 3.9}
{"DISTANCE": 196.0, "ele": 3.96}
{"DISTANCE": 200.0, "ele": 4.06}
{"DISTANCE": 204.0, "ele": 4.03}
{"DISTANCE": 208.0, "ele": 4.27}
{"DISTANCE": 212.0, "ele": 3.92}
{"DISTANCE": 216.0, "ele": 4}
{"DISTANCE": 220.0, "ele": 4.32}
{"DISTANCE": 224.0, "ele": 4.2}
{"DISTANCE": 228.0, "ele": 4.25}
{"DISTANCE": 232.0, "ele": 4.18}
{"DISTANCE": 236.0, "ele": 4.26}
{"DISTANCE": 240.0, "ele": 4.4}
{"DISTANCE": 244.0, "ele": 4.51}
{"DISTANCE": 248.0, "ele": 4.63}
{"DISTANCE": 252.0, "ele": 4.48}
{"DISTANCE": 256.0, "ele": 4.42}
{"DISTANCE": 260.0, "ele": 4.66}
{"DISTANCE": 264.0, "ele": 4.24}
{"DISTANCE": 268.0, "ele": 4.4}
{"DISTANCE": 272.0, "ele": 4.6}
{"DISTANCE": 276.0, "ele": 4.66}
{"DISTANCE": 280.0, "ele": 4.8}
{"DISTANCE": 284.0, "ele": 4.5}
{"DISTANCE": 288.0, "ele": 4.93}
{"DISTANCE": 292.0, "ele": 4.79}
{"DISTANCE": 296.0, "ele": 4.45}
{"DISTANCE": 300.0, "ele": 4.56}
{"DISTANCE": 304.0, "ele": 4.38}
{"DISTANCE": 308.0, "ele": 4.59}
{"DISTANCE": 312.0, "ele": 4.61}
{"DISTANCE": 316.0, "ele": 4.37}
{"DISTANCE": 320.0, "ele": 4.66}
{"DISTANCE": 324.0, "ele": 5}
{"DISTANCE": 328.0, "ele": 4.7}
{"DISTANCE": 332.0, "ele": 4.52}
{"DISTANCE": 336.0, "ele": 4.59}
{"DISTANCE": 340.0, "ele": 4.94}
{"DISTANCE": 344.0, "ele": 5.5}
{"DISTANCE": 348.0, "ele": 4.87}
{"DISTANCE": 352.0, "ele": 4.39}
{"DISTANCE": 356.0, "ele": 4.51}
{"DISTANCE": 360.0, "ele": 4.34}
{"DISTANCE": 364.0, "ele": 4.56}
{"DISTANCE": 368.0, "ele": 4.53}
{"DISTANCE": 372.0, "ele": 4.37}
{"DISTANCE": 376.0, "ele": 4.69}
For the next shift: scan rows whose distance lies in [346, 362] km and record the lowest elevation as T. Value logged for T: 4.34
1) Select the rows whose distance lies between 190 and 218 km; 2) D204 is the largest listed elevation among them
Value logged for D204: 4.27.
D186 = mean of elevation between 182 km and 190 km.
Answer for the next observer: 3.84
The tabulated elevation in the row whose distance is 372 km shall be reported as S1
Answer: 4.37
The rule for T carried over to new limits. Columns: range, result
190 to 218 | 3.9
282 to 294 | 4.5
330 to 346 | 4.52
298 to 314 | 4.38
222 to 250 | 4.18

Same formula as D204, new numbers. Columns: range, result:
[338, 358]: 5.5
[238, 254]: 4.63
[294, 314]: 4.61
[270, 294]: 4.93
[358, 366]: 4.56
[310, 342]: 5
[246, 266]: 4.66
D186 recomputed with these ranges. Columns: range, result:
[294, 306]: 4.46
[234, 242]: 4.33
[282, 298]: 4.67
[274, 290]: 4.72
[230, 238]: 4.22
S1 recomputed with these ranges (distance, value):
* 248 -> 4.63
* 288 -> 4.93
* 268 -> 4.4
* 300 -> 4.56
